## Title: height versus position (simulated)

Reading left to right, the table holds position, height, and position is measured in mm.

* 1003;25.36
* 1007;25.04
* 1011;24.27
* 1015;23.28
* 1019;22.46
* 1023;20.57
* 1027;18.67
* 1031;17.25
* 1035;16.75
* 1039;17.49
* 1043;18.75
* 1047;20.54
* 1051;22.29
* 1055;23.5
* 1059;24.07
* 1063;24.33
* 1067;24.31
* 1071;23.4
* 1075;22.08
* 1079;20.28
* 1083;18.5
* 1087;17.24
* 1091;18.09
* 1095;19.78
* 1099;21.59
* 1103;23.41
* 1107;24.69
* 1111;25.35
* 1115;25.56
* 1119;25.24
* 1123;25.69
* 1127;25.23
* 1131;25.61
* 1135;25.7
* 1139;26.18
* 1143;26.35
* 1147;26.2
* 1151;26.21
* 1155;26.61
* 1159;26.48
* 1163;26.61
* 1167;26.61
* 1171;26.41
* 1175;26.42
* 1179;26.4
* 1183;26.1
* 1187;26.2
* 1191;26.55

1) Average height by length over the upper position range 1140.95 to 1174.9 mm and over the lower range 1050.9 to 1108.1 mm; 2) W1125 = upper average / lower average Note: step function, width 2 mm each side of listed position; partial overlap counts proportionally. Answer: 1.2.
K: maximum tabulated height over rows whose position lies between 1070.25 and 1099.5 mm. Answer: 23.4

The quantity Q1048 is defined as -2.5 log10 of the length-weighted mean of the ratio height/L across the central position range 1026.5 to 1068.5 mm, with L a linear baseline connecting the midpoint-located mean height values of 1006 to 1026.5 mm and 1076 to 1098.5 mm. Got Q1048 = 0.01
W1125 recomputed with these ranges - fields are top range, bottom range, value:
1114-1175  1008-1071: 1.22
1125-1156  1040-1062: 1.20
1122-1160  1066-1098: 1.28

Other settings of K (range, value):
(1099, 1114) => 25.35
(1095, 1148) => 26.35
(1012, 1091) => 24.33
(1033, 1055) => 23.5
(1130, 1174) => 26.61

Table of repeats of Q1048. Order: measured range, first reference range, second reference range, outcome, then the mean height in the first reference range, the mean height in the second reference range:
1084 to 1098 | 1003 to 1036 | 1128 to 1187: 0.273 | 21.4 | 26.3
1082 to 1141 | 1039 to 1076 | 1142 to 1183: 0.055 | 22.3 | 26.4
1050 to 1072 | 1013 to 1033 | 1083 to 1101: -0.202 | 20.4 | 19.1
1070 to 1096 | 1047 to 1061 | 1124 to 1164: 0.205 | 22.9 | 26.1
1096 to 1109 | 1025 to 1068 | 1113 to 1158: 0.045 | 20.6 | 25.9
